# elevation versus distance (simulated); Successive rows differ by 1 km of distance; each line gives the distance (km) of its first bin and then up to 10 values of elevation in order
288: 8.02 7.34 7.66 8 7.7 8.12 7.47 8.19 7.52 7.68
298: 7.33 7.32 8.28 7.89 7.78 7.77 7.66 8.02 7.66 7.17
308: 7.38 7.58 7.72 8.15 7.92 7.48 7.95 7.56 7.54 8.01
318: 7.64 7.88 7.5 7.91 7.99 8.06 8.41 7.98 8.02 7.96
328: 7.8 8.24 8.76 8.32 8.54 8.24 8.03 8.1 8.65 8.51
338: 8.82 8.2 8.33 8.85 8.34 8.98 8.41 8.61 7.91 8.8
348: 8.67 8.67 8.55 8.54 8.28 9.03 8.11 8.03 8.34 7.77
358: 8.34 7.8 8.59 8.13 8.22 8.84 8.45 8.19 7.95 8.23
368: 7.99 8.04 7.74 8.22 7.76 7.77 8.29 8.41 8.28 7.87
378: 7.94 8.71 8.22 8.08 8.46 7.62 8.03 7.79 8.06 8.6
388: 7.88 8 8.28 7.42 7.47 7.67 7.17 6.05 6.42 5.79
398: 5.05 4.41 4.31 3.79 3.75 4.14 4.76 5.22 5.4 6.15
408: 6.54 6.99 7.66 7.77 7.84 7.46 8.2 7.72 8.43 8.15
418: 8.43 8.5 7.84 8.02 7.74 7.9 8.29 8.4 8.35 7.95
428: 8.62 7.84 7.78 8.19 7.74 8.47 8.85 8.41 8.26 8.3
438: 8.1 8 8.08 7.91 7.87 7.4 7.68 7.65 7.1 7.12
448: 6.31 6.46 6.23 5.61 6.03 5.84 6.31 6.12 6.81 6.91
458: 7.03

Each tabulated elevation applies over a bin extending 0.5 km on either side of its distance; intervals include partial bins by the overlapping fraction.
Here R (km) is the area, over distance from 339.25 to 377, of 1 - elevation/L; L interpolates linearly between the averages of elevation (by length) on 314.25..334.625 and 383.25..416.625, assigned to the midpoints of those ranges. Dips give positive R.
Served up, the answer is -4.5 km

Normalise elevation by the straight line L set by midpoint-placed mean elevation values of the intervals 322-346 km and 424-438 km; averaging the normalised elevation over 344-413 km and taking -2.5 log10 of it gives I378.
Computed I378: 0.11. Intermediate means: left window 8.34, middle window 7.5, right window 8.24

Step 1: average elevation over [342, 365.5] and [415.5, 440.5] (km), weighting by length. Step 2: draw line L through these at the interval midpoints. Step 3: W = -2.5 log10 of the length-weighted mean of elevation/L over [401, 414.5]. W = 0.31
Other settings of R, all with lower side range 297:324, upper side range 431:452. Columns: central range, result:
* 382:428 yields 3.2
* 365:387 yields -1.2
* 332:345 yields -1.3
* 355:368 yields -0.9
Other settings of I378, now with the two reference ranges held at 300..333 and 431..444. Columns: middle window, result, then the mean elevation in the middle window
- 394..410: 0.44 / 5.39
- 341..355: -0.08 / 8.52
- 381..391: 0.00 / 8.05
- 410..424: 0.01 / 8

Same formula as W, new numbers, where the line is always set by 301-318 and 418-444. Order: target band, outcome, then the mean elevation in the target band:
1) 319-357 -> -0.07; 8.32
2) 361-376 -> -0.03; 8.15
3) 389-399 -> 0.18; 6.75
